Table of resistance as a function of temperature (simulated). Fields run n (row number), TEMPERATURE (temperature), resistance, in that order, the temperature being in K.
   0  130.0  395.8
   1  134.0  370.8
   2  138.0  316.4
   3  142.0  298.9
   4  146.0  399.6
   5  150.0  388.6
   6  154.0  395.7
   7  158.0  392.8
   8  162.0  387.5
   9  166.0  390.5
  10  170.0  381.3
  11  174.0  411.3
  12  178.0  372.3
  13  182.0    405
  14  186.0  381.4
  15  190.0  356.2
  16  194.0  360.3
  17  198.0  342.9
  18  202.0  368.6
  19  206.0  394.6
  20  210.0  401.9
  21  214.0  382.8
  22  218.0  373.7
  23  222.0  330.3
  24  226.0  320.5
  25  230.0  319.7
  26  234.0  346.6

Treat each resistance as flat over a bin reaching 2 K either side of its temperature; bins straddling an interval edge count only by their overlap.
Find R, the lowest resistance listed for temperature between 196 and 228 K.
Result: 320.5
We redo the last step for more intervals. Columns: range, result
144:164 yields 387.5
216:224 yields 330.3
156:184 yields 372.3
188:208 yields 342.9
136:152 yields 298.9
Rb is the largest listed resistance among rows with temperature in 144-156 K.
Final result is 399.6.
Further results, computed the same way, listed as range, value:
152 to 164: 395.7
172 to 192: 411.3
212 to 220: 382.8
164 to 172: 390.5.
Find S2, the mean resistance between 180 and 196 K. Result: 376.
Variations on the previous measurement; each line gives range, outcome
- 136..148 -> 338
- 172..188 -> 392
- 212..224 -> 362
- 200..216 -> 387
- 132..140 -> 344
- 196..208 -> 369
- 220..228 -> 325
